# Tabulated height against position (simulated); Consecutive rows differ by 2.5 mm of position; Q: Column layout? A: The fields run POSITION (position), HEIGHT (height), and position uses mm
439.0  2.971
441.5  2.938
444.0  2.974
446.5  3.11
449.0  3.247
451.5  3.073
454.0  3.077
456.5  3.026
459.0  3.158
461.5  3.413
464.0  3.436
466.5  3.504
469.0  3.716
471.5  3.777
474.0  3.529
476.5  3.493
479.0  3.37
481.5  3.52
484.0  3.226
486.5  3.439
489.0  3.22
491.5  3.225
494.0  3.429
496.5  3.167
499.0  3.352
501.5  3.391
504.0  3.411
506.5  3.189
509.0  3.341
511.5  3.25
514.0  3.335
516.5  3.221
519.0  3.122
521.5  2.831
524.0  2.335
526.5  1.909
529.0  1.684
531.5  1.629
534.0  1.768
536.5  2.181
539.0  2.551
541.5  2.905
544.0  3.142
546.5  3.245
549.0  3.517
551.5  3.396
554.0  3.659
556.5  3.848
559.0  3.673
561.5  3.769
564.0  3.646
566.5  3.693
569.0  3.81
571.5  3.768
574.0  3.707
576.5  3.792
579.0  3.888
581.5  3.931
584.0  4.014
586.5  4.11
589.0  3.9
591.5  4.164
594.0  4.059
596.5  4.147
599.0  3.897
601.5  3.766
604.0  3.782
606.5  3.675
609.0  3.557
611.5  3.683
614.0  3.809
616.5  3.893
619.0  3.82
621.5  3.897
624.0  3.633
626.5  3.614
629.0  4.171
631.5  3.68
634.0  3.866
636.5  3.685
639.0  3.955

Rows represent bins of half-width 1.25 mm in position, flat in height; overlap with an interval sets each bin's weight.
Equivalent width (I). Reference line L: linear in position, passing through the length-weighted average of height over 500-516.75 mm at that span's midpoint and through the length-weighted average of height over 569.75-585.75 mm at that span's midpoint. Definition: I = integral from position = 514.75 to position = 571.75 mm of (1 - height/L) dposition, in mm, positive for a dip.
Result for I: 9.5 mm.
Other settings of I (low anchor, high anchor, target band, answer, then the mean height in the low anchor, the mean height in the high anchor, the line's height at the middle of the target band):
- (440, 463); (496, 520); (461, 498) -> -2.7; 3.11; 3.28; 3.2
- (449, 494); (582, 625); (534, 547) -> 3.4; 3.36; 3.87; 3.63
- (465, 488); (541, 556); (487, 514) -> 1.2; 3.5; 3.36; 3.46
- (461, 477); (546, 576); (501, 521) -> 1.9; 3.56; 3.66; 3.61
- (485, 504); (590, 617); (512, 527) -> 2.5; 3.32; 3.86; 3.45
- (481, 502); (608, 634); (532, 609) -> 1.1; 3.32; 3.78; 3.6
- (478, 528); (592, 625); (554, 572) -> -1.0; 3.16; 3.83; 3.54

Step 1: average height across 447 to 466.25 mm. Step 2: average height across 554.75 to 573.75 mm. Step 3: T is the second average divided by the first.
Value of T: 1.16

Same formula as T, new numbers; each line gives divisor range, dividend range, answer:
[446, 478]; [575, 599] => 1.19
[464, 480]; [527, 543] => 0.60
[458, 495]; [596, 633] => 1.11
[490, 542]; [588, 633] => 1.36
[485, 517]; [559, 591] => 1.16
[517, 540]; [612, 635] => 1.69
